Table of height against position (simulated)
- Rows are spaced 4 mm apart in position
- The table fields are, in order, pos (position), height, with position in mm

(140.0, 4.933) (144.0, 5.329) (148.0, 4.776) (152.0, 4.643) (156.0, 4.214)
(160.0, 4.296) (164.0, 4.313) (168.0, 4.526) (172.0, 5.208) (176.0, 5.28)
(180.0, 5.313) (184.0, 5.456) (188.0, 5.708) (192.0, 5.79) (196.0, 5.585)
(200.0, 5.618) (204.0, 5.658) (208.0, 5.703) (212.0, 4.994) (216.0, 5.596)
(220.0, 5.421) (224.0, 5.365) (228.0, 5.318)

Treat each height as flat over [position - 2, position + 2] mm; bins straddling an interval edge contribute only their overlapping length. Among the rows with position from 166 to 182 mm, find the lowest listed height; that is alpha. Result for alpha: 4.526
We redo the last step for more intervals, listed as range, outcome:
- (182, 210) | 5.456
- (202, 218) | 4.994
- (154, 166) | 4.214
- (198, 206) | 5.618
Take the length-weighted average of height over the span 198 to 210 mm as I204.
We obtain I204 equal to 5.66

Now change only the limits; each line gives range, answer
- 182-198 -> 5.63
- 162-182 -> 4.93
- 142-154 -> 4.92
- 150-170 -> 4.4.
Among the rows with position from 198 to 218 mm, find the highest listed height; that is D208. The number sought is 5.703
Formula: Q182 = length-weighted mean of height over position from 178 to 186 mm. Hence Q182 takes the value 5.38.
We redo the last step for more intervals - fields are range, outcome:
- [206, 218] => 5.43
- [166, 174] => 4.87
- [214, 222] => 5.51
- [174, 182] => 5.3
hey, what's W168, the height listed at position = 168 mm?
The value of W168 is 4.526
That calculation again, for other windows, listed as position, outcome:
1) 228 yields 5.318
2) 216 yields 5.596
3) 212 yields 4.994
